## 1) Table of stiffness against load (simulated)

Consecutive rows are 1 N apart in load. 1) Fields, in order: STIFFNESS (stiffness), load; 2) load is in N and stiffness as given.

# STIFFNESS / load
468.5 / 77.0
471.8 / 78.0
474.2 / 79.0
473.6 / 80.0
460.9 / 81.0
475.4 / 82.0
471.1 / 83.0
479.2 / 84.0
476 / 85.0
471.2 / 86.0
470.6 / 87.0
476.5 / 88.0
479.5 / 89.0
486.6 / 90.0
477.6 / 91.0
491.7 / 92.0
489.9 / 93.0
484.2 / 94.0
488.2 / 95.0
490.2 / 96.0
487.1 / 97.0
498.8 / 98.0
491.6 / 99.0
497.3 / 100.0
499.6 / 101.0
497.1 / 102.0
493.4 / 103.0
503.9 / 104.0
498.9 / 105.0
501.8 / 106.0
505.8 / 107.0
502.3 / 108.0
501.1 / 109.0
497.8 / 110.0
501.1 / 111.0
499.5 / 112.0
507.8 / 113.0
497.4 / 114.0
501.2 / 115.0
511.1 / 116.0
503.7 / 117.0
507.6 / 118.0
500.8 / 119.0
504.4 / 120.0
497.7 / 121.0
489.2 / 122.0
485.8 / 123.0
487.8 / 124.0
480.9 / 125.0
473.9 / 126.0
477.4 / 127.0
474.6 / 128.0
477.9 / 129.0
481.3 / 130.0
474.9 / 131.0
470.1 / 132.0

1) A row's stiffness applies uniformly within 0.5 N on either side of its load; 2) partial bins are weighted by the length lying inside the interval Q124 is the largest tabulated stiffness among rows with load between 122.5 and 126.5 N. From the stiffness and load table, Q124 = 487.8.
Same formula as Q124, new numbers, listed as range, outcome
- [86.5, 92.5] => 491.7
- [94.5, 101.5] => 499.6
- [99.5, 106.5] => 503.9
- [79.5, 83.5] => 475.4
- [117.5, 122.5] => 507.6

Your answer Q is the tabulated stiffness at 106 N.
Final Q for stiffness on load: 501.8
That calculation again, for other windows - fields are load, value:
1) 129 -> 477.9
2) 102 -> 497.1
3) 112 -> 499.5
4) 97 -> 487.1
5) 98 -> 498.8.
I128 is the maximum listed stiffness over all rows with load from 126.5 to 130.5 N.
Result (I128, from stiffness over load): 481.3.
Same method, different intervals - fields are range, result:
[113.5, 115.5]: 501.2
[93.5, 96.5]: 490.2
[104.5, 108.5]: 505.8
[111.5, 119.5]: 511.1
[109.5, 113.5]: 507.8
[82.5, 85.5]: 479.2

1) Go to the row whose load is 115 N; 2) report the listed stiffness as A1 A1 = 501.2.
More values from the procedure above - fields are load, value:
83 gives 471.1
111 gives 501.1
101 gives 499.6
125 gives 480.9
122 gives 489.2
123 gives 485.8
